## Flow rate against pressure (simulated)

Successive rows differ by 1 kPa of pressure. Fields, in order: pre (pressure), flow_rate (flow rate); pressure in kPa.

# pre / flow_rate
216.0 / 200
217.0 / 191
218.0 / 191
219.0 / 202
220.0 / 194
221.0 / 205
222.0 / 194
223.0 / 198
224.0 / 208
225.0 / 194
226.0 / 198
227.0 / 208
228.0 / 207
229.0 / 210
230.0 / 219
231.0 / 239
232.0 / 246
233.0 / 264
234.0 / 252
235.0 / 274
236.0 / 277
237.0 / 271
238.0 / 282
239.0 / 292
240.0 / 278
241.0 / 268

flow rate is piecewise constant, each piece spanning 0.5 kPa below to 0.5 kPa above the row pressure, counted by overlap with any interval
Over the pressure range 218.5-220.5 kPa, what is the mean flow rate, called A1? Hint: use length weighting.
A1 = 198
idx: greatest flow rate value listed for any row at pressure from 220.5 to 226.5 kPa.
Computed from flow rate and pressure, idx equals 208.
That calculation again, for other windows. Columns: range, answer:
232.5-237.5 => 277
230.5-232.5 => 246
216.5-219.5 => 202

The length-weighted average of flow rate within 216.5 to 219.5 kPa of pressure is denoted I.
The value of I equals 195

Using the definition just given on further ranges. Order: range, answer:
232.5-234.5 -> 258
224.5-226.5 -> 196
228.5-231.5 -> 223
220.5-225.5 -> 200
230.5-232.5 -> 242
